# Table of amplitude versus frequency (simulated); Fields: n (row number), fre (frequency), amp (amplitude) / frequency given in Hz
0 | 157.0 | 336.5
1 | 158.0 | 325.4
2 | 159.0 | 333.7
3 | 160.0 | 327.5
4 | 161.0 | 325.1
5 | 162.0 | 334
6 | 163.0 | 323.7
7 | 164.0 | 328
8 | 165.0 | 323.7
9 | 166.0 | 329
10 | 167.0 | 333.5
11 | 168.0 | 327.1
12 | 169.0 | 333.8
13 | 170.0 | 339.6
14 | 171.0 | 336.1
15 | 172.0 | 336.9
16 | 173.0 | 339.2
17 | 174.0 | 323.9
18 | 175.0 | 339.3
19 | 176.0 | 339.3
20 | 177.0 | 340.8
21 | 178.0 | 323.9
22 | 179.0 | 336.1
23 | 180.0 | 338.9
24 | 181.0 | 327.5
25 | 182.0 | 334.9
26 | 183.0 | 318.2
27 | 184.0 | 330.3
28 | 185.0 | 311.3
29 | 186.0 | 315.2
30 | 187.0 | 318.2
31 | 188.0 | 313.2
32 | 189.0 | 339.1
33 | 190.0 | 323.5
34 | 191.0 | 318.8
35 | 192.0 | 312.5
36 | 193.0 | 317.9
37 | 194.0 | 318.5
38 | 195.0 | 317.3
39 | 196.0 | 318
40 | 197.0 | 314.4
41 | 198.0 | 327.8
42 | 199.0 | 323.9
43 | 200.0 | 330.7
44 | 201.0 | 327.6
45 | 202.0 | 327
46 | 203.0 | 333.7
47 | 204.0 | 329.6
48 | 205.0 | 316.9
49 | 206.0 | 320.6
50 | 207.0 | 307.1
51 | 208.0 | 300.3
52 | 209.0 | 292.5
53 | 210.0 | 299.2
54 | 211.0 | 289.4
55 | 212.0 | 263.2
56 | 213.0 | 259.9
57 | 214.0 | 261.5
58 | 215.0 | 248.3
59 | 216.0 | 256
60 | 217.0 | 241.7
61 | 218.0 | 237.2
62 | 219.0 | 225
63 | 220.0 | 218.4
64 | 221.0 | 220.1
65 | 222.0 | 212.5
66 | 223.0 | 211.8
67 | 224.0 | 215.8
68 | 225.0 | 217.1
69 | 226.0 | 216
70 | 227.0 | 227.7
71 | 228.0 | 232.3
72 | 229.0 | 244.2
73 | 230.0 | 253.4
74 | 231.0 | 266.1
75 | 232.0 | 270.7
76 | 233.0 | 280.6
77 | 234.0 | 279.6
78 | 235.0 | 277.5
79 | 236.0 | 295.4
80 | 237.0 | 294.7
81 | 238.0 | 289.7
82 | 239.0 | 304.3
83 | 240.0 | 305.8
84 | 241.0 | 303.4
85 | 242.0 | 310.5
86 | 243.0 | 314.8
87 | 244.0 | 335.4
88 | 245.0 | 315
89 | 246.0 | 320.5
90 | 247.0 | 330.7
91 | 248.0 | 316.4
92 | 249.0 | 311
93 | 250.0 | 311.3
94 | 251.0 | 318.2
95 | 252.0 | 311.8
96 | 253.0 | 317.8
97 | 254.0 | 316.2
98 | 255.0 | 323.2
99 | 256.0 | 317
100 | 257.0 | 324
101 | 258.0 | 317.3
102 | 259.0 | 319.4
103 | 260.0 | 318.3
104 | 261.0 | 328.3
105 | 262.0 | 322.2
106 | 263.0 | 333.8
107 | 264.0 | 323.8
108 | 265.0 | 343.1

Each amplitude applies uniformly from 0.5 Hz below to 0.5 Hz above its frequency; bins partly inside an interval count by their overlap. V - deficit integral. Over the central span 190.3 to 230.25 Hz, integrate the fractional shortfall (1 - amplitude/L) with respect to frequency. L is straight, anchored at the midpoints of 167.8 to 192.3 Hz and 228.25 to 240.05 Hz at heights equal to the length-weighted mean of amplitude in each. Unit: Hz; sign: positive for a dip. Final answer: 3.1 Hz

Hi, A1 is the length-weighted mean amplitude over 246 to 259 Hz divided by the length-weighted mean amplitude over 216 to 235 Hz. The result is 1.3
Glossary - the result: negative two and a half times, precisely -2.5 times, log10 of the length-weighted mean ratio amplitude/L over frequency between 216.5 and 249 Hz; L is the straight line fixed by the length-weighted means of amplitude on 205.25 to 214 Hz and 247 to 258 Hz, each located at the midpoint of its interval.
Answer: 0.14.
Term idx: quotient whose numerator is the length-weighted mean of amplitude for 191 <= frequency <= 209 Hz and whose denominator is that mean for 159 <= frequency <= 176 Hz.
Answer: 0.96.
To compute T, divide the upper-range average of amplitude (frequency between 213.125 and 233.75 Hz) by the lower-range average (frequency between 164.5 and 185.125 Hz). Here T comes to 0.7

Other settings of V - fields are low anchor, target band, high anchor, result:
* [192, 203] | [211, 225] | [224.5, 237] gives 2.2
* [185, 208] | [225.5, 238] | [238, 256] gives 2.1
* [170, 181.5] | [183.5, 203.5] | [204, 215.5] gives -0.7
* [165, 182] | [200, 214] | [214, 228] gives -2.4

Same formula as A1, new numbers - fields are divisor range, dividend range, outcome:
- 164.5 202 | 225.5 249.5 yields 0.88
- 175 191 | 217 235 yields 0.73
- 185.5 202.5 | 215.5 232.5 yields 0.73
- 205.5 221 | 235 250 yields 1.16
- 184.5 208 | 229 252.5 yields 0.93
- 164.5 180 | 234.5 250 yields 0.92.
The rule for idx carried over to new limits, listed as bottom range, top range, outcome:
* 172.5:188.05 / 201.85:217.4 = 0.88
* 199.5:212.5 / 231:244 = 0.95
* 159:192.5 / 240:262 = 0.97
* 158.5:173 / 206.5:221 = 0.79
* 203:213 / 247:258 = 1.05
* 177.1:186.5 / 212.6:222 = 0.73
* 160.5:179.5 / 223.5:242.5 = 0.81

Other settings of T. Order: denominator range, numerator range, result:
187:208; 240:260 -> 0.99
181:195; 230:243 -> 0.90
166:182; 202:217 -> 0.87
